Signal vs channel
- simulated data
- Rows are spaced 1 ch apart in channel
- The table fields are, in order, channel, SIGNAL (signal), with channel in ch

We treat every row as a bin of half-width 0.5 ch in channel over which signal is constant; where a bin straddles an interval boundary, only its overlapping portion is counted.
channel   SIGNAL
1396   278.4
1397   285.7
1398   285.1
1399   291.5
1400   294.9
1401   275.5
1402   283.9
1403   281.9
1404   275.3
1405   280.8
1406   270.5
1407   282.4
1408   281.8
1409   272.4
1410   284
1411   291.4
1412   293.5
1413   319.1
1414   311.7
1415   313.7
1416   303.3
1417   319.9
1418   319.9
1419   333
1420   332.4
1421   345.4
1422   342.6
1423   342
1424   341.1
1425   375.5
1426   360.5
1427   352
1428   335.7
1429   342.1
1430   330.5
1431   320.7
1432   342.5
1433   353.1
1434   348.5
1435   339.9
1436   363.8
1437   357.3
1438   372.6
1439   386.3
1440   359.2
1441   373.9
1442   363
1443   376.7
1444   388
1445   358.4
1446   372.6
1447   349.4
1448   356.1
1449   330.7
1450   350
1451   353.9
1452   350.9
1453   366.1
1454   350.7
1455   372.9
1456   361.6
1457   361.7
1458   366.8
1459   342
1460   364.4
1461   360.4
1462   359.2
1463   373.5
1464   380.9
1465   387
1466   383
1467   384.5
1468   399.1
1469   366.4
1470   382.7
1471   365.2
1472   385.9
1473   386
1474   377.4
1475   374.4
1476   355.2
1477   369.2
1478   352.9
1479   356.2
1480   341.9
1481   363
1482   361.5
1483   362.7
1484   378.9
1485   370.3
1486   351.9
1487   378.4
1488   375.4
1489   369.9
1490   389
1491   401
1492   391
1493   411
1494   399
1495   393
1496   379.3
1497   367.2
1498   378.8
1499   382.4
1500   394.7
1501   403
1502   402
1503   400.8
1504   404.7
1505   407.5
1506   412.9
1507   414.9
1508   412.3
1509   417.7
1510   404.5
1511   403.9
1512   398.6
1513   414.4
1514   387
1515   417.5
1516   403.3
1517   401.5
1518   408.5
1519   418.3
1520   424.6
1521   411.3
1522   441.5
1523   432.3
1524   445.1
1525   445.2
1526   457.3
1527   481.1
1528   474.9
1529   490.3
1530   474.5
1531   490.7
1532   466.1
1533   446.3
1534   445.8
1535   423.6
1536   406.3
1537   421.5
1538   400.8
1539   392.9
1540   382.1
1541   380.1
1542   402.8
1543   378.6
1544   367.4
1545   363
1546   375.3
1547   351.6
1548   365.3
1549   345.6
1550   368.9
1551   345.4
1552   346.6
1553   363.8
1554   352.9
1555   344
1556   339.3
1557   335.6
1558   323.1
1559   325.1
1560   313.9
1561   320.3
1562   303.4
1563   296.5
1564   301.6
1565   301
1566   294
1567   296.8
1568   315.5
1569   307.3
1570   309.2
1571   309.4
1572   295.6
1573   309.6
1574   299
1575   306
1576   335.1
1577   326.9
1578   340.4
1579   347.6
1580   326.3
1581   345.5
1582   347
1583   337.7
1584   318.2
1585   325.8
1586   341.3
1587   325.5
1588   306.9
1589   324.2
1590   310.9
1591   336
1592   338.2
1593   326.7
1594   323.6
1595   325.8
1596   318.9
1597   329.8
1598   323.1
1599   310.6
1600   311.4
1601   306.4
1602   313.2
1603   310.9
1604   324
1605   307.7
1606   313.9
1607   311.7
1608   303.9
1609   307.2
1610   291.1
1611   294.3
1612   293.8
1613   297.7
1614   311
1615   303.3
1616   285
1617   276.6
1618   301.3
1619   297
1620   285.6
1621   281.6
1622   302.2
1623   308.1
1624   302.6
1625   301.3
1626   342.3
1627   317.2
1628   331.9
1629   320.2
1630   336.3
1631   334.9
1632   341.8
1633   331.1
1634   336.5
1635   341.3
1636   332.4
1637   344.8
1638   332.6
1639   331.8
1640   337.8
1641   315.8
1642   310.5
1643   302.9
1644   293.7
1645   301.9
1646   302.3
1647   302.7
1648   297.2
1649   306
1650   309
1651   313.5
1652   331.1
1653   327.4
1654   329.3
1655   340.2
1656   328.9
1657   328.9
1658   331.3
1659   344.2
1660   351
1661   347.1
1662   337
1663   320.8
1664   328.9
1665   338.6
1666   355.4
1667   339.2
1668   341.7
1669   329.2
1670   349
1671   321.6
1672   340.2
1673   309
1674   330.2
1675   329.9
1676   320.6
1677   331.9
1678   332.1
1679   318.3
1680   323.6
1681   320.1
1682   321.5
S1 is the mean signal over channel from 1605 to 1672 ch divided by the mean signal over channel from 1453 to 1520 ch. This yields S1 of 0.83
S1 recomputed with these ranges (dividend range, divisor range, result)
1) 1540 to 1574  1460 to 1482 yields 0.90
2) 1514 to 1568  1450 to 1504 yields 1.03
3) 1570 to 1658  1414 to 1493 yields 0.88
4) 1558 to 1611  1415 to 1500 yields 0.87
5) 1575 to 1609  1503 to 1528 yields 0.77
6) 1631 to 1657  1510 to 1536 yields 0.74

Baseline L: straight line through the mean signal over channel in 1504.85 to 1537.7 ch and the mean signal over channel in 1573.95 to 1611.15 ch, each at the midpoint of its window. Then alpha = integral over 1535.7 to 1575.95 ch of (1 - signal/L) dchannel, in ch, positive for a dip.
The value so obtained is 4.0 ch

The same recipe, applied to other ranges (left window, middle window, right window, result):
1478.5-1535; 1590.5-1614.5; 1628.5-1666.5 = 2.7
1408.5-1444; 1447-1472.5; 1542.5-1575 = -2.3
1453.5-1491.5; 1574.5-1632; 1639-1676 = 3.8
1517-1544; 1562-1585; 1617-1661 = 4.2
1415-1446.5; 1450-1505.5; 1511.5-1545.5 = 1.4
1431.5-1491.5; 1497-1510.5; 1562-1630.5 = -2.0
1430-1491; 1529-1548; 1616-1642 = -3.7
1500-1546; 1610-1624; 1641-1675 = 2.3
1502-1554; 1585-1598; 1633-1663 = 1.4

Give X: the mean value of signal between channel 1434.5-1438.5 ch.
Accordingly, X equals 358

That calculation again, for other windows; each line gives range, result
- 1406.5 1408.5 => 282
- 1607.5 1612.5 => 298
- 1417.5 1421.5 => 333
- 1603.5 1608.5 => 312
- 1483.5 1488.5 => 371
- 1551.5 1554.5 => 354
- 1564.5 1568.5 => 302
